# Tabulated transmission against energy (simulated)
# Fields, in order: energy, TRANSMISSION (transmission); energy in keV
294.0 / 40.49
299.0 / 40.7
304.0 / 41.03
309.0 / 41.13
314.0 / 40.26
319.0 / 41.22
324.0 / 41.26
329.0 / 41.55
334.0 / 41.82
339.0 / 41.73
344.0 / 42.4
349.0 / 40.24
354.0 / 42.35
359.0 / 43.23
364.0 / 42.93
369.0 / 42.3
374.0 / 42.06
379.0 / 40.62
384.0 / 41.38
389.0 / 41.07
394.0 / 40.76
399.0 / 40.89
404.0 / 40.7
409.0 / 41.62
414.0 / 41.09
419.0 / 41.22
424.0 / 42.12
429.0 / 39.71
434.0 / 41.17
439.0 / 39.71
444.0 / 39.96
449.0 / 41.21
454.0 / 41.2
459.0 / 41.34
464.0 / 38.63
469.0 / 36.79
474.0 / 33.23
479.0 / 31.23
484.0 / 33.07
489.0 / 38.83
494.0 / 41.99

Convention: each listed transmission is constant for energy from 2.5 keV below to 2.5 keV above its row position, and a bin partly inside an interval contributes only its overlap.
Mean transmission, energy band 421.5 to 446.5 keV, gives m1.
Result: 40.5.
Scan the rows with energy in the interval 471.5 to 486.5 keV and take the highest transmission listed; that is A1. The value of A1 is 33.23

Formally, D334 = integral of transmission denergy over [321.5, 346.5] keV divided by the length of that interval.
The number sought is 41.8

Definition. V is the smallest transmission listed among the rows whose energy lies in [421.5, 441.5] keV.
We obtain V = 39.71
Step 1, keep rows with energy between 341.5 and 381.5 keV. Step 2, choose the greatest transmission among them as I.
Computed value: 43.23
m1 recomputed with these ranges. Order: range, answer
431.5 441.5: 40.4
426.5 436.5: 40.4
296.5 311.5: 41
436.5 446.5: 39.8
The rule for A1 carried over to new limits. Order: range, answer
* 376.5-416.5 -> 41.62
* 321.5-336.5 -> 41.82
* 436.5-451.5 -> 41.21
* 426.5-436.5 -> 41.17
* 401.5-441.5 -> 42.12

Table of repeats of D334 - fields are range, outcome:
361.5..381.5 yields 42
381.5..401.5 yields 41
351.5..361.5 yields 42.8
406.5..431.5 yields 41.2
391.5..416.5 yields 41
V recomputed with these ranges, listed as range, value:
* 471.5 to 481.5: 31.23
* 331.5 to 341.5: 41.73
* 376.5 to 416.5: 40.62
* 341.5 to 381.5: 40.24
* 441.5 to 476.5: 33.23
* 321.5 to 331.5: 41.26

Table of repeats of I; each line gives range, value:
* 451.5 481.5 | 41.34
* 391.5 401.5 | 40.89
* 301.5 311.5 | 41.13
